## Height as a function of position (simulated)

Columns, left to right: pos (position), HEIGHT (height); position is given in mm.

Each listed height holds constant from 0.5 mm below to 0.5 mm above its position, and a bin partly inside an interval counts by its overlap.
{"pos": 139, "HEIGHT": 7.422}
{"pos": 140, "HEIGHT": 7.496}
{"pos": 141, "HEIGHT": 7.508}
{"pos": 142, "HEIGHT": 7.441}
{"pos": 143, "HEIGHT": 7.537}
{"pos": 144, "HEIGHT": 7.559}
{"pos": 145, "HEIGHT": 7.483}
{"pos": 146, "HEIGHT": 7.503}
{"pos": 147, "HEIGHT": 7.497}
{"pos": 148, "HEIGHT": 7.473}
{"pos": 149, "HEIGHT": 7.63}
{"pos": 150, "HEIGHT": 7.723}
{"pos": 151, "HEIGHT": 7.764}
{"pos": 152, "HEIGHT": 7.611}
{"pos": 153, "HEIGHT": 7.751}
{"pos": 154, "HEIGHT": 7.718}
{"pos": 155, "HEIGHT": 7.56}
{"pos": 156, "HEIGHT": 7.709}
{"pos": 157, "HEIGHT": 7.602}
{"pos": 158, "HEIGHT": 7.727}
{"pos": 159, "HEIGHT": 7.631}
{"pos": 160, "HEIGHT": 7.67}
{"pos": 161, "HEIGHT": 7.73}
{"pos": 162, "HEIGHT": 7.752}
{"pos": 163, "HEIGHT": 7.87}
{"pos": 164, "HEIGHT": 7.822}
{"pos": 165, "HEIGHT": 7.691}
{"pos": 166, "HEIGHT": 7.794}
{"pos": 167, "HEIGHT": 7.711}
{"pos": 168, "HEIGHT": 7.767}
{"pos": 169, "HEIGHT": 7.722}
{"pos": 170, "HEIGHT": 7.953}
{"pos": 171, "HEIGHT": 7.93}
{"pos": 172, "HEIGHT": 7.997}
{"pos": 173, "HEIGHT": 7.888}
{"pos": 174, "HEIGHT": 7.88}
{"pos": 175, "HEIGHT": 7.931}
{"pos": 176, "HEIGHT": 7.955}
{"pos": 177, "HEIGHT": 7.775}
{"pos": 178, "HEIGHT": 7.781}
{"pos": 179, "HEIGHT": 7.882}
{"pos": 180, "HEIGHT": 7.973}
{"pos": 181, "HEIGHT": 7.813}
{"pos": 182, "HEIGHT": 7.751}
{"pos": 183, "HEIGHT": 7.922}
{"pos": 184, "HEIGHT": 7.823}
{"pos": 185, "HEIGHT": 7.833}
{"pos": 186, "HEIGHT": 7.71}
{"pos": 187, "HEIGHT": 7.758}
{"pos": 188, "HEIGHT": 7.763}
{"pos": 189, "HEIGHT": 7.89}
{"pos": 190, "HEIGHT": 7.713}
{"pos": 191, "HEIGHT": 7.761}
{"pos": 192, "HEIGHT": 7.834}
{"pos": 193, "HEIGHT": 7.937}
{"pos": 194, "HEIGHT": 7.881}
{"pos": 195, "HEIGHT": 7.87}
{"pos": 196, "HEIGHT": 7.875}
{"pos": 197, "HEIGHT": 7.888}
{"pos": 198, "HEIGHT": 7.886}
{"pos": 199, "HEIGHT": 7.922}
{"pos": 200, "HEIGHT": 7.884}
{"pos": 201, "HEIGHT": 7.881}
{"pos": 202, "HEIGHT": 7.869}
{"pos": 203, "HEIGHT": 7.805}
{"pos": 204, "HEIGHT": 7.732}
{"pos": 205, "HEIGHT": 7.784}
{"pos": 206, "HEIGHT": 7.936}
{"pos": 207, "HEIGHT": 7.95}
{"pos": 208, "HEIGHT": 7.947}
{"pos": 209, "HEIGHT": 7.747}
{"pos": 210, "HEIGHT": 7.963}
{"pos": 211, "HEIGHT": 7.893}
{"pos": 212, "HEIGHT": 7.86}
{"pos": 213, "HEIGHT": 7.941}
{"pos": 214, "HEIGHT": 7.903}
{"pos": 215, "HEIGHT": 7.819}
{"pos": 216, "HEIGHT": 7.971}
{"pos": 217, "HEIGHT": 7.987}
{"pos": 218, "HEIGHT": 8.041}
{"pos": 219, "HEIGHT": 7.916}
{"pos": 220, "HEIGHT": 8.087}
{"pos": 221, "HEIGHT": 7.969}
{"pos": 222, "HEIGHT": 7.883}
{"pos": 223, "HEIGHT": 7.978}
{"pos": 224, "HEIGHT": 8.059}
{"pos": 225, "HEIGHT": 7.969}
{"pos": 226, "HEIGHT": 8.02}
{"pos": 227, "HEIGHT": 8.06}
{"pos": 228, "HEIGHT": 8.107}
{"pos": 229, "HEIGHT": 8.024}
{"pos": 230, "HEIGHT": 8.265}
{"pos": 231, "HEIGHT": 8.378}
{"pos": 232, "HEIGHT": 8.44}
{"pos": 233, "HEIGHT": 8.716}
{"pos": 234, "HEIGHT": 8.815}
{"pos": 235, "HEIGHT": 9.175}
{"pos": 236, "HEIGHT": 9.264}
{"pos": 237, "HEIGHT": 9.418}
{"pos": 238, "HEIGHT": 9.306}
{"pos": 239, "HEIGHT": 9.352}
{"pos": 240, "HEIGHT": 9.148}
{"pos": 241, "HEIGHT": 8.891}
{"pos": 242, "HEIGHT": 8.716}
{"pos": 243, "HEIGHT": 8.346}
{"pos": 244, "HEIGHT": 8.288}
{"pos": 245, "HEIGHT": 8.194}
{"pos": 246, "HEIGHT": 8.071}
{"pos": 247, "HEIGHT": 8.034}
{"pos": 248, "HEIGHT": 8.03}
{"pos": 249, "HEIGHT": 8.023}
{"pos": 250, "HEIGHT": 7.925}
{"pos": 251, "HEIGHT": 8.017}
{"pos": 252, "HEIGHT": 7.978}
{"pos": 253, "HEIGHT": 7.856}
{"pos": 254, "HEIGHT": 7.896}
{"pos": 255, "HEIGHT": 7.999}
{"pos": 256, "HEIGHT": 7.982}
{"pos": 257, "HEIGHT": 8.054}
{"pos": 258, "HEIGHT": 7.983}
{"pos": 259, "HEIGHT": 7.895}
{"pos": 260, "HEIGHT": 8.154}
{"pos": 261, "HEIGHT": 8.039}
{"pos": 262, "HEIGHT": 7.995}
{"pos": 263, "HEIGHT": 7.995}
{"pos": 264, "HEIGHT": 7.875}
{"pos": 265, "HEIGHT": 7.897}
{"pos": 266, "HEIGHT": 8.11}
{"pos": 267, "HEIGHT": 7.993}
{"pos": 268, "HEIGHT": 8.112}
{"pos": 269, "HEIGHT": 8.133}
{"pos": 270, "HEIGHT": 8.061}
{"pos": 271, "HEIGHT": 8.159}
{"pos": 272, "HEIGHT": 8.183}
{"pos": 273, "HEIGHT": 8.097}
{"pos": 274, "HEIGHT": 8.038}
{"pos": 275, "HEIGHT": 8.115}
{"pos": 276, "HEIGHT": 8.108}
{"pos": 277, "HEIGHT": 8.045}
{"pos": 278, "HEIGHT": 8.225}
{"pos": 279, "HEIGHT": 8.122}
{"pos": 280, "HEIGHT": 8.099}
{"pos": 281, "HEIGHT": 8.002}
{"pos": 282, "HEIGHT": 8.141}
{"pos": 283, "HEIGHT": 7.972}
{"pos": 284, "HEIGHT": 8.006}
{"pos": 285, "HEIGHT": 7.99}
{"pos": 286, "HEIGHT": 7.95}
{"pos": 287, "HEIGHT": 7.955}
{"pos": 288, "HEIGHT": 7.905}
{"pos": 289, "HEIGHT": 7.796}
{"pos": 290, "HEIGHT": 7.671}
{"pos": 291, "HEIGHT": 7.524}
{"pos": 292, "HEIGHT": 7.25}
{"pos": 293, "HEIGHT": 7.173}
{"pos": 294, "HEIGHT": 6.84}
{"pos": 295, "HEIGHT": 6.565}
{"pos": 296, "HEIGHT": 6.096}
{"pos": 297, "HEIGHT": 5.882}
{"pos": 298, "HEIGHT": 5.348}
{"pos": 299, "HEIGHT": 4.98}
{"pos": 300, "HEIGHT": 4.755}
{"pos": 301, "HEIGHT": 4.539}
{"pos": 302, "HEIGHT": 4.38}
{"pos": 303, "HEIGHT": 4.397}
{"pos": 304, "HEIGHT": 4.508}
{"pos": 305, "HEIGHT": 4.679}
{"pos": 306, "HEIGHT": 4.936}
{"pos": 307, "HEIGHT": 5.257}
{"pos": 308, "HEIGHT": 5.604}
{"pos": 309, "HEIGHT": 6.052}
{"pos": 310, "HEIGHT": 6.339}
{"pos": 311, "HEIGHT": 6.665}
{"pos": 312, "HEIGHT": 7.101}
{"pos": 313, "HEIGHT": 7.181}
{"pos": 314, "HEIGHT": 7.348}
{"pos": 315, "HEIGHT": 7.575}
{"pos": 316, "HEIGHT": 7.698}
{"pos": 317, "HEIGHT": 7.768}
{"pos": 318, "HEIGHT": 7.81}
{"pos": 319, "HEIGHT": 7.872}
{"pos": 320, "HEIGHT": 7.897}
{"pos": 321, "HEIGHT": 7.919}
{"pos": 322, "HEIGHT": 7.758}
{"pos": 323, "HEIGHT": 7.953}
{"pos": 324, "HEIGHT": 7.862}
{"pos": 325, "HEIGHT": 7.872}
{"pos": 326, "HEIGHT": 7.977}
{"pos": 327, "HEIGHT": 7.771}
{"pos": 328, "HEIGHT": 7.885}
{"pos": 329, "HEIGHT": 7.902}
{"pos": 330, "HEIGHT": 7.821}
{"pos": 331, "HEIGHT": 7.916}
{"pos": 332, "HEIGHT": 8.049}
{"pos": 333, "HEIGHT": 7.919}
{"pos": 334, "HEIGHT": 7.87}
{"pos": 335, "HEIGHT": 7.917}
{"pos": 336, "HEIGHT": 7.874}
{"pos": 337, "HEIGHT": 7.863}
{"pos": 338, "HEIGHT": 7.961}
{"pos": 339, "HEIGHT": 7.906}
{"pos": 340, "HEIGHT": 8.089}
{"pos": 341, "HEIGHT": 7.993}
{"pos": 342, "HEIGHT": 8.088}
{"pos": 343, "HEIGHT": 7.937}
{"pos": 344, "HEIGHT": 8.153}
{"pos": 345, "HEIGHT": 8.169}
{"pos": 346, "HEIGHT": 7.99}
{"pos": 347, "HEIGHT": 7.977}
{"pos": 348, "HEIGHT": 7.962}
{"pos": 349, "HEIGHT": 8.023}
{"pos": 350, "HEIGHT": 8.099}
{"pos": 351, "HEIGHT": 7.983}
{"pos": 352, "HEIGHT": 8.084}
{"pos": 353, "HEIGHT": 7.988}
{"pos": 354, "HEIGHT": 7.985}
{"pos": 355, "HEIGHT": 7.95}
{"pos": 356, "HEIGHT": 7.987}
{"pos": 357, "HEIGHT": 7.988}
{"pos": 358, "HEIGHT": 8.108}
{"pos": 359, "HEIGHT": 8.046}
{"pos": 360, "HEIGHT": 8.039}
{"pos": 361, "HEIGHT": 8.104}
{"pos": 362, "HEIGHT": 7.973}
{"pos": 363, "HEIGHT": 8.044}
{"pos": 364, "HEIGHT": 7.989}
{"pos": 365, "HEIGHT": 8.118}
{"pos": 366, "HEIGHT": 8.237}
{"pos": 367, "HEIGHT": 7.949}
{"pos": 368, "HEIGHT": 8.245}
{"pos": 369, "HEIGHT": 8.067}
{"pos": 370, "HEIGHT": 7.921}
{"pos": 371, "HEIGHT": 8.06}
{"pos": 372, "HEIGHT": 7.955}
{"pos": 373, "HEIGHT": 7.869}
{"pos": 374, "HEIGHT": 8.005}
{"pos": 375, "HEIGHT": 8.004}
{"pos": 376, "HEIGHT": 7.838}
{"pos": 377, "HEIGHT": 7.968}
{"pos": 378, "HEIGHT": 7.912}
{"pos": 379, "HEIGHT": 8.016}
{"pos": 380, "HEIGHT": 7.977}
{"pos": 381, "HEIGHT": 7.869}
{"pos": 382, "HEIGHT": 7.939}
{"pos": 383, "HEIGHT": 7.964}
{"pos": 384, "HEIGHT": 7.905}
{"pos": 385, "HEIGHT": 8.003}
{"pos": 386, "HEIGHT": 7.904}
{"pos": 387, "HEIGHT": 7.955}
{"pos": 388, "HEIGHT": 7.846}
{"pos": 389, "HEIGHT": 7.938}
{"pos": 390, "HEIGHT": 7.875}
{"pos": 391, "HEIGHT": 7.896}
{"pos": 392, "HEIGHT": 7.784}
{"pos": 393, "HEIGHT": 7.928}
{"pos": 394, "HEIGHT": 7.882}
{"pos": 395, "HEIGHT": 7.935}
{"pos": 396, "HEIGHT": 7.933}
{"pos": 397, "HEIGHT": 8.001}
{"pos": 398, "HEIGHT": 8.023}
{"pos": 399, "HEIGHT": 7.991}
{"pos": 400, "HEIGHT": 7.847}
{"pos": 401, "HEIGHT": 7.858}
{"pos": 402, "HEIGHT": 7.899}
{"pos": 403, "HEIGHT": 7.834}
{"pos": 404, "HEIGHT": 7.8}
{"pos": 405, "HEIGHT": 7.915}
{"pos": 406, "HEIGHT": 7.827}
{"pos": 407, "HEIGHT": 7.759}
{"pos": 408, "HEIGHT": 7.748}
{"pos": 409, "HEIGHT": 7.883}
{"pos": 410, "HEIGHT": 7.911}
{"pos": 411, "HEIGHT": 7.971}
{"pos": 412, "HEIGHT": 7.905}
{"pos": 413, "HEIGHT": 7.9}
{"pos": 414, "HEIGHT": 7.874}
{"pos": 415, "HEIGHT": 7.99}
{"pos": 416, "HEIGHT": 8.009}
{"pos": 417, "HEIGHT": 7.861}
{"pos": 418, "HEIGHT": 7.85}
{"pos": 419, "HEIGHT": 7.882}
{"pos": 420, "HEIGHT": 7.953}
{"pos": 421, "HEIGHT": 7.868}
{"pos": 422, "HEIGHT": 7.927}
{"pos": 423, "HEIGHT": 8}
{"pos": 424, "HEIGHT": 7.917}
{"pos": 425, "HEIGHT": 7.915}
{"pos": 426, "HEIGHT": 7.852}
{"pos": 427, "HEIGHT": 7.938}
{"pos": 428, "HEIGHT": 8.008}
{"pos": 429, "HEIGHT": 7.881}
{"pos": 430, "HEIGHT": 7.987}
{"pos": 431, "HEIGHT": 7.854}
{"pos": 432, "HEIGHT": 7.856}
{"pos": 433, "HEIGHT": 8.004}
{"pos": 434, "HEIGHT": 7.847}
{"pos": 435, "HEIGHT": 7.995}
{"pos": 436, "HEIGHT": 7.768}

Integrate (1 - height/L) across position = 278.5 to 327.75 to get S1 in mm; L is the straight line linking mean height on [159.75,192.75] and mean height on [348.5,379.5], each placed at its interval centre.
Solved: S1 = 6.4 mm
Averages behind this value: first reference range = 7.82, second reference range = 8.02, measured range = 6.92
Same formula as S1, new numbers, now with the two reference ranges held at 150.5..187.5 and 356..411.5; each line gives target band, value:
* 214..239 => -1.6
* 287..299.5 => 1.7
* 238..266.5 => -1.2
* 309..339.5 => 0.9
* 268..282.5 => -0.4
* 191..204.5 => -0.1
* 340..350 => -0.1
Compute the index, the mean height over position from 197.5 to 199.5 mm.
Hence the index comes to 7.9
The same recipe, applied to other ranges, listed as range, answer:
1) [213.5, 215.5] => 7.86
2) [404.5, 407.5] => 7.83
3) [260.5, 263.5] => 8.01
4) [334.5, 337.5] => 7.88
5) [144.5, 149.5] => 7.52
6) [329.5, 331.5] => 7.87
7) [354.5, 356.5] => 7.97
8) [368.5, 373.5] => 7.97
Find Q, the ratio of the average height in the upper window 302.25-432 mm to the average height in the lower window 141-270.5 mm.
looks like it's 1.0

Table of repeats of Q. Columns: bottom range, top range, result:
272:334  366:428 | 1.11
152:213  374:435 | 1.01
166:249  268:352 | 0.91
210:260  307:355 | 0.94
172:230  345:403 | 1.01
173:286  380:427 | 0.98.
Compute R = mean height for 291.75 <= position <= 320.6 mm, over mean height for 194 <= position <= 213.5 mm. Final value 0.8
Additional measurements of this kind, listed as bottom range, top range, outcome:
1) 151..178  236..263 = 1.07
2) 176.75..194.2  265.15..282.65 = 1.04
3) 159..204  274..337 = 0.91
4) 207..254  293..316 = 0.71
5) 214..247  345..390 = 0.95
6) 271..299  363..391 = 1.05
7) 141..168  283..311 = 0.82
